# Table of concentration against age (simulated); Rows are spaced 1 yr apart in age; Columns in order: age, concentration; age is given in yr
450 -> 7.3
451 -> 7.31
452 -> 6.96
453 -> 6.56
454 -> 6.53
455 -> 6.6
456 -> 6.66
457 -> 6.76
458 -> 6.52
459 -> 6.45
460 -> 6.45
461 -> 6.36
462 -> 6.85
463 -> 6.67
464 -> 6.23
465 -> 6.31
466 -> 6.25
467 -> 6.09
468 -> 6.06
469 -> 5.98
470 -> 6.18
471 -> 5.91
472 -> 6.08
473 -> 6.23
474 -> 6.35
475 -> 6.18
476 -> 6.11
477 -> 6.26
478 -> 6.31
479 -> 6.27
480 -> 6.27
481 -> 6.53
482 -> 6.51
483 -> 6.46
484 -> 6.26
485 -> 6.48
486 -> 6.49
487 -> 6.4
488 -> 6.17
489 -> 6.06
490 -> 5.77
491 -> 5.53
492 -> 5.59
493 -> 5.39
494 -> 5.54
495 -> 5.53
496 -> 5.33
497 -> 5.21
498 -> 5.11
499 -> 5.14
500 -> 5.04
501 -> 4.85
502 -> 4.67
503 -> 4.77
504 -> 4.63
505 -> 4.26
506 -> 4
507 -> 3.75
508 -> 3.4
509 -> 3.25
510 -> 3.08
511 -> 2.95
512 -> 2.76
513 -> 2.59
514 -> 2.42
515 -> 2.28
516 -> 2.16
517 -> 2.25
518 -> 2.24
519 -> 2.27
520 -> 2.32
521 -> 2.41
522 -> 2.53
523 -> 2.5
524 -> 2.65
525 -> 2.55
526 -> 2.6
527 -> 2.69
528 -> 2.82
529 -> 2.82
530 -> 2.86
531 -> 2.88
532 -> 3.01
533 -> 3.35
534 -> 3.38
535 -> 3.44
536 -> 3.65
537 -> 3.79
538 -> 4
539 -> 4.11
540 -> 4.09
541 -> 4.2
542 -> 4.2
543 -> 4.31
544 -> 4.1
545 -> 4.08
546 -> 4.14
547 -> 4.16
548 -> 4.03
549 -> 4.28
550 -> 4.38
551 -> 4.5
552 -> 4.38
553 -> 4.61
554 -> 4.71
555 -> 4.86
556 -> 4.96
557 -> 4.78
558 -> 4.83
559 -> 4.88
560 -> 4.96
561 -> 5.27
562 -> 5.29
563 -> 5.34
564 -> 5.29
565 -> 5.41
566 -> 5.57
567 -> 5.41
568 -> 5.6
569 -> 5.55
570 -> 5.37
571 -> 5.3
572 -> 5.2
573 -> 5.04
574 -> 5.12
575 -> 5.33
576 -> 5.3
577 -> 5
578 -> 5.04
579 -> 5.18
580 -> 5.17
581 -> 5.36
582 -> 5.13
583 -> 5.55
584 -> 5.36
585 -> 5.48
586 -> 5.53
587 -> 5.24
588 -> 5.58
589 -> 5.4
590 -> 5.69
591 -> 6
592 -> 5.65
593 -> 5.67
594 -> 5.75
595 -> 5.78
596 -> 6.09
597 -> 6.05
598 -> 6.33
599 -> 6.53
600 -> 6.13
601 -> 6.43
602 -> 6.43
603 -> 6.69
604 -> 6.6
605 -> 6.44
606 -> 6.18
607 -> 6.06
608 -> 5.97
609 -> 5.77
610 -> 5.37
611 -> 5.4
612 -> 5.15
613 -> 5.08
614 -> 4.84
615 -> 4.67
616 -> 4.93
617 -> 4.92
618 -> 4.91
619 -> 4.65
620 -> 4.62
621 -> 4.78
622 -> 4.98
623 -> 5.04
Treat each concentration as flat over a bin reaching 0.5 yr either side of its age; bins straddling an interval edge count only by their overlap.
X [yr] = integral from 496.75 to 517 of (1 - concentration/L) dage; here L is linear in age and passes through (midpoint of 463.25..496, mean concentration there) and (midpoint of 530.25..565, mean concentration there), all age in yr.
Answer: 6.2 yr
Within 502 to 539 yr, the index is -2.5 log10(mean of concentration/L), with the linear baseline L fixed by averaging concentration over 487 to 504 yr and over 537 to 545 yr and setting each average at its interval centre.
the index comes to 0.455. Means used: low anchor 5.37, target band 3.07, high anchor 4.12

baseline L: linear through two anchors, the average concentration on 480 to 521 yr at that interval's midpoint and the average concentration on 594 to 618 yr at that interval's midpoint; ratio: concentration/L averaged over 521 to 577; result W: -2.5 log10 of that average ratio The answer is 0.21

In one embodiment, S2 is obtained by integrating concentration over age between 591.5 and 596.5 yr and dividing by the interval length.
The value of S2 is 5.79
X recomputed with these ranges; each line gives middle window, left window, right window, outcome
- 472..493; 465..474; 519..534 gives -3.4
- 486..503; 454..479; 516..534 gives -3.3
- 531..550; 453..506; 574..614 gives 6.3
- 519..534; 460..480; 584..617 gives 8.2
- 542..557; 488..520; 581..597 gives 1.6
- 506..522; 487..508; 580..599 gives 7.7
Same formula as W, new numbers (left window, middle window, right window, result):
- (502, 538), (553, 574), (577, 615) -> -0.13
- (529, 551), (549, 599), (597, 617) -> -0.10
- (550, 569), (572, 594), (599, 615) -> 0.02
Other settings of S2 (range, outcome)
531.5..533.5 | 3.18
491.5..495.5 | 5.51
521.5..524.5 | 2.56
